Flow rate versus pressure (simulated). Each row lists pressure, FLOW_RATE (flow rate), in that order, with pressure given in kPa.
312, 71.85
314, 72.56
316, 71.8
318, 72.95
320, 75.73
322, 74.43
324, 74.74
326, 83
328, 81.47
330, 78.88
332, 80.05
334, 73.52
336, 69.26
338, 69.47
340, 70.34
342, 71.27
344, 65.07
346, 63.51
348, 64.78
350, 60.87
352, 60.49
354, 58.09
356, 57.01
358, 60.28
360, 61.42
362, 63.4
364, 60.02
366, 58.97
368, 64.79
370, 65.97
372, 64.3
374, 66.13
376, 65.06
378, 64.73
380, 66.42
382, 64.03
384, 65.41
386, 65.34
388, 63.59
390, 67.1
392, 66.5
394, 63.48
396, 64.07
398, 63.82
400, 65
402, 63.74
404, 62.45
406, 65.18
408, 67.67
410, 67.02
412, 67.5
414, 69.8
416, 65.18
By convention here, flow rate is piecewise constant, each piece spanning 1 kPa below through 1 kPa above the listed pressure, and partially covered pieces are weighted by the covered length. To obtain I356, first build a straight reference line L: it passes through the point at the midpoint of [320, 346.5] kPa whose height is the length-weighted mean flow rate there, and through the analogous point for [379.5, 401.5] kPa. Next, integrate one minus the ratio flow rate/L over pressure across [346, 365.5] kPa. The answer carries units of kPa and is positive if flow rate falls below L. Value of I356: 2.6 kPa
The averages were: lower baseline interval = 73.7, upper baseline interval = 64.9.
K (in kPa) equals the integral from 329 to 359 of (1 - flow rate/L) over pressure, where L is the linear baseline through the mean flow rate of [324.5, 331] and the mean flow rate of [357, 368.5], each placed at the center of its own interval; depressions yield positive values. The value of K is 2.07 kPa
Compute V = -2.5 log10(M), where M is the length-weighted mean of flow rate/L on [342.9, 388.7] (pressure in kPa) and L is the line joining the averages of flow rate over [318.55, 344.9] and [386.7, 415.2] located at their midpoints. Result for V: 0.11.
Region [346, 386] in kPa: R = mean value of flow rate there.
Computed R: 62.8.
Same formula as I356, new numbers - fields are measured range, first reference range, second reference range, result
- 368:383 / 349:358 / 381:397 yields -0.6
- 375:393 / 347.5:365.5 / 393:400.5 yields -0.7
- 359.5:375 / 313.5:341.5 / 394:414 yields 1.5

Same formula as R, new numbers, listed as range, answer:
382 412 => 65.1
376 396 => 65.1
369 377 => 65.4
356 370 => 61.5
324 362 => 68.3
